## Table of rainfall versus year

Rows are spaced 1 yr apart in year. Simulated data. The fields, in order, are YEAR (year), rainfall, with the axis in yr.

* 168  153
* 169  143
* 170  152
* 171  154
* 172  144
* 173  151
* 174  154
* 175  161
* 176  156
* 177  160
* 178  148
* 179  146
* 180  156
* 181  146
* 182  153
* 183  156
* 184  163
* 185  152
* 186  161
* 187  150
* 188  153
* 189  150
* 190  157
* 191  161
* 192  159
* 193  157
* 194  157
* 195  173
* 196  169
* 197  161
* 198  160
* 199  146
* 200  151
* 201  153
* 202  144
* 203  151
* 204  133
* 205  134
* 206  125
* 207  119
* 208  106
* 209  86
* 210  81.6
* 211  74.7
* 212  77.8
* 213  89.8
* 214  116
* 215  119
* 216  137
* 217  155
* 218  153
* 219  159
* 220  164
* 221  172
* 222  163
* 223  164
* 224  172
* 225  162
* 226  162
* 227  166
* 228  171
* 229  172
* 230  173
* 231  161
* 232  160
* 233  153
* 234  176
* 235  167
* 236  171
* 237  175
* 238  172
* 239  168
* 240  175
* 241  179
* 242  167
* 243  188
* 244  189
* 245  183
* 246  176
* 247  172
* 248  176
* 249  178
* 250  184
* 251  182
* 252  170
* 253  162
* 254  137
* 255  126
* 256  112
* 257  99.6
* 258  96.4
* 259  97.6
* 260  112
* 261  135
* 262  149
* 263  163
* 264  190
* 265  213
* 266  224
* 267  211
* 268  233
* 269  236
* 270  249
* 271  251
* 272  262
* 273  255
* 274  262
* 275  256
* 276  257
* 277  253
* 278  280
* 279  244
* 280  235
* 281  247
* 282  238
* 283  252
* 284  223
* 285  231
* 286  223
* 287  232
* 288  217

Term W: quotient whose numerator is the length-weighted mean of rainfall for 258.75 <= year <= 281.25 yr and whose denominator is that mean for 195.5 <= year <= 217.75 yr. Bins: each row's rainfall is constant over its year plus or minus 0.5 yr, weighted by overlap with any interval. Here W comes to 1.72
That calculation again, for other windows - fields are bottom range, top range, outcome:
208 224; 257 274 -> 1.50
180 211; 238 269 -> 1.15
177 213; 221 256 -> 1.19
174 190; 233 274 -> 1.15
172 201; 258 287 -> 1.41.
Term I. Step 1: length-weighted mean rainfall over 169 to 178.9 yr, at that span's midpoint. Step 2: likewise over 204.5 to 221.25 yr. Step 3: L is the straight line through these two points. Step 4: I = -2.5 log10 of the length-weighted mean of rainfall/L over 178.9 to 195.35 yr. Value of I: -0.10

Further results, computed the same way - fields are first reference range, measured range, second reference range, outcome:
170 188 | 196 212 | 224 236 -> 0.238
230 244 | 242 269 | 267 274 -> 0.267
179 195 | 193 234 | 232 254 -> 0.140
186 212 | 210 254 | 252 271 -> -0.037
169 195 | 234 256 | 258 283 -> 0.169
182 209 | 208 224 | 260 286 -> 0.312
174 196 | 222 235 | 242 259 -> -0.063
